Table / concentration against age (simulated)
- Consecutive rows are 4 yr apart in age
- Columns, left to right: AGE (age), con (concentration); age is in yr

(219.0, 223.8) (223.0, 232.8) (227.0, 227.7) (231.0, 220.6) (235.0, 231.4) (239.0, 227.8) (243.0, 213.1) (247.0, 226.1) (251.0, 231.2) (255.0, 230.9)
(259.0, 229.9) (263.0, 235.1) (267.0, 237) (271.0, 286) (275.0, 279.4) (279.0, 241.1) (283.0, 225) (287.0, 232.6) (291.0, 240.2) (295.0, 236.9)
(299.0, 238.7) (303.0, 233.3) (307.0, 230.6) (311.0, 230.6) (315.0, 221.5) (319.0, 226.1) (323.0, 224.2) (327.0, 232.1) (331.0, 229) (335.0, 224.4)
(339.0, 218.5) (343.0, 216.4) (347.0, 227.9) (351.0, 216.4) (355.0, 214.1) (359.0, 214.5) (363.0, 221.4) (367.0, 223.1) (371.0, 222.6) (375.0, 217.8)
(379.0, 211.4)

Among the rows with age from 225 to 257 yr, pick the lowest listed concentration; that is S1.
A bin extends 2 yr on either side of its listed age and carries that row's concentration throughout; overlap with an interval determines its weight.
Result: 213.1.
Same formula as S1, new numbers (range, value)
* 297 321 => 221.5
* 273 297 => 225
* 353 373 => 214.1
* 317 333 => 224.2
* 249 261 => 229.9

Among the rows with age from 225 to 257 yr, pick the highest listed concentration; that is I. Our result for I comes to 231.4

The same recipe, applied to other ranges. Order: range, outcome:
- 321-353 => 232.1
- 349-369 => 223.1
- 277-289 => 241.1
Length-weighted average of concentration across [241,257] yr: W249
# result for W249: 225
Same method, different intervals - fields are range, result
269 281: 269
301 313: 232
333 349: 222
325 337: 228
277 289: 233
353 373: 219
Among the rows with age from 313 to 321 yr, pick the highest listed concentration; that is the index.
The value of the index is 226.1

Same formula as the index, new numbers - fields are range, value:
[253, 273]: 286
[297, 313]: 238.7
